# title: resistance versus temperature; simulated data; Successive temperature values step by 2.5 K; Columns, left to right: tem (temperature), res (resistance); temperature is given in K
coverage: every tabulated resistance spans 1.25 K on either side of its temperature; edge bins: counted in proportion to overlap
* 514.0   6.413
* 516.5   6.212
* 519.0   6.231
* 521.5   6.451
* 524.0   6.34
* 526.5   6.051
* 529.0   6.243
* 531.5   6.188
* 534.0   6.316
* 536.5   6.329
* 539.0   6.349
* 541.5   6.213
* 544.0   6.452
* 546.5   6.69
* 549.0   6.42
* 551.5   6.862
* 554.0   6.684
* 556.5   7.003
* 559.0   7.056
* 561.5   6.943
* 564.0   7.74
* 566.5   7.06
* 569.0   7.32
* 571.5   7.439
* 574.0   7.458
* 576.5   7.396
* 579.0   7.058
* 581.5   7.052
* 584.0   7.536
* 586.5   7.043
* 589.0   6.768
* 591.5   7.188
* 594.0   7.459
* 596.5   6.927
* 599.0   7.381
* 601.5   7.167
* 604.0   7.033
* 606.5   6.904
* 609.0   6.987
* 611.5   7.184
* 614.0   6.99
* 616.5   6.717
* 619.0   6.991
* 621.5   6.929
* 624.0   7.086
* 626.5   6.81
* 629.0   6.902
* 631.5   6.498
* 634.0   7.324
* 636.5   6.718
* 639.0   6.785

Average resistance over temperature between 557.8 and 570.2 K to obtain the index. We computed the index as 7.22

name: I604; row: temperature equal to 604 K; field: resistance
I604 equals 7.033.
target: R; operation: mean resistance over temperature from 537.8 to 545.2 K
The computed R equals 6.34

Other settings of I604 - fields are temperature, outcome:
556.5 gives 7.003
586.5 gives 7.043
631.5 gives 6.498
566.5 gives 7.06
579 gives 7.058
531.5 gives 6.188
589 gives 6.768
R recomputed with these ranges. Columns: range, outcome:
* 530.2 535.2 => 6.25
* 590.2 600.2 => 7.24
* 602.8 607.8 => 6.97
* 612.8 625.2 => 6.94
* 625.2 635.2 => 6.88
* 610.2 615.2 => 7.09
